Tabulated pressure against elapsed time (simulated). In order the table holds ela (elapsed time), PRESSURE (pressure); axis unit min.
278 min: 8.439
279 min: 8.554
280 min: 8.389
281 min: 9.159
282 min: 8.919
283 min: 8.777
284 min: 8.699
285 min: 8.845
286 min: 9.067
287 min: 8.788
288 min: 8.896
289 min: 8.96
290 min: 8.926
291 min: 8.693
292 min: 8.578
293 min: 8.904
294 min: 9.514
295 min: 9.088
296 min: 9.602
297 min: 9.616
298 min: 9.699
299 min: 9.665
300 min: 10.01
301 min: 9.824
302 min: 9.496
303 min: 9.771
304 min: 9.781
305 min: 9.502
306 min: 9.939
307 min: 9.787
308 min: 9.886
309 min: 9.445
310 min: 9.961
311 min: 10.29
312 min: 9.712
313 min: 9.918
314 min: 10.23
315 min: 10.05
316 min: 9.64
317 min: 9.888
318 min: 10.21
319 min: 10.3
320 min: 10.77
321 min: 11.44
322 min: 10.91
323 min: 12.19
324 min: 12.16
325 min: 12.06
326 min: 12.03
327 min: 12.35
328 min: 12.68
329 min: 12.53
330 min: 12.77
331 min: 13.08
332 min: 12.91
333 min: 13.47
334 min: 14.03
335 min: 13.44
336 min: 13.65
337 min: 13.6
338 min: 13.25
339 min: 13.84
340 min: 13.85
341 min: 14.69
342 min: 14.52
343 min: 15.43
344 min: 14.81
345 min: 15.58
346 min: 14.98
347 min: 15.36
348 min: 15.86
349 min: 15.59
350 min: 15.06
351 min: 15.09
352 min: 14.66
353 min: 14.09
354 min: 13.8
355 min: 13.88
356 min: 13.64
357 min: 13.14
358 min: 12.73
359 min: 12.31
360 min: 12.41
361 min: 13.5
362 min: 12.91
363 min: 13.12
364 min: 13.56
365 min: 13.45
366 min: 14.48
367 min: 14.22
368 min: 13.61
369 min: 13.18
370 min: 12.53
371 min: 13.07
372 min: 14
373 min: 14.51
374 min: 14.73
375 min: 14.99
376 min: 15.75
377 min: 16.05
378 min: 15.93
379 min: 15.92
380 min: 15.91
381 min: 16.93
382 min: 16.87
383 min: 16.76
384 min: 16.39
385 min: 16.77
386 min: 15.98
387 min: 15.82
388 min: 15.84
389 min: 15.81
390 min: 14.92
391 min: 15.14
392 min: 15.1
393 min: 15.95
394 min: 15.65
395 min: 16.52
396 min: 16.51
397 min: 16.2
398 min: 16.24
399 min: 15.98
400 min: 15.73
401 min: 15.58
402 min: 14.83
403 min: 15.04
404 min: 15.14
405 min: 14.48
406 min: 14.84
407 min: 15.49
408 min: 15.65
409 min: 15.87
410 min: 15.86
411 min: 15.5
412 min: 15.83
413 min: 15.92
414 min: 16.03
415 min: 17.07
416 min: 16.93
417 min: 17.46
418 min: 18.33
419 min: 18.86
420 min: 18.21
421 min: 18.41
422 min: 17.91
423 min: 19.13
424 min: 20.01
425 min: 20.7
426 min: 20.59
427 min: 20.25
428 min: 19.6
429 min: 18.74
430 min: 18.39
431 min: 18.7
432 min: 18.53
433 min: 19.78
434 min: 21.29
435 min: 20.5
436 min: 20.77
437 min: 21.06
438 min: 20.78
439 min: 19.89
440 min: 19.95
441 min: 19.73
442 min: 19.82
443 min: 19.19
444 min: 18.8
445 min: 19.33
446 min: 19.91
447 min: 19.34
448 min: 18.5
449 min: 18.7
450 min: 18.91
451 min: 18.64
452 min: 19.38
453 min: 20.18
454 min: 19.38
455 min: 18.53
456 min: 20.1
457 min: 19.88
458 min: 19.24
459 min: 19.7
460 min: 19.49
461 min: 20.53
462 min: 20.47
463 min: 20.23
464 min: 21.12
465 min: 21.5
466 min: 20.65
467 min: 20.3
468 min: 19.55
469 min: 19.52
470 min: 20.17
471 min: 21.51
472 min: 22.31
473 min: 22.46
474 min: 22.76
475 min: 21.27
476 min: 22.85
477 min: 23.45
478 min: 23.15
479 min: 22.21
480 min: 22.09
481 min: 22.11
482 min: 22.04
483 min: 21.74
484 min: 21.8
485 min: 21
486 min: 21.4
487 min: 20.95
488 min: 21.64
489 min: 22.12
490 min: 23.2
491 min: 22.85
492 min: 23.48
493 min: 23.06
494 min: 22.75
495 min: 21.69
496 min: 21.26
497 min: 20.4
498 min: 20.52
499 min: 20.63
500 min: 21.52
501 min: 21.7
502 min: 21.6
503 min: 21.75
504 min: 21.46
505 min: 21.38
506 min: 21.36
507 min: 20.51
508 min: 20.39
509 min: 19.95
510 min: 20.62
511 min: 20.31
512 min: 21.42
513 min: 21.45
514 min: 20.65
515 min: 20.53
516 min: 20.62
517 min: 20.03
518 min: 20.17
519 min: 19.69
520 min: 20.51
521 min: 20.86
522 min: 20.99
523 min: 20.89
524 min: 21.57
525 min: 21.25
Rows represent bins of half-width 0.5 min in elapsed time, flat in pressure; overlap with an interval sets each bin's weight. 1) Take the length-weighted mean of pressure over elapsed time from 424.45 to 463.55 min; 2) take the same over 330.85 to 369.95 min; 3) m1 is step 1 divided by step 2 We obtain 1.4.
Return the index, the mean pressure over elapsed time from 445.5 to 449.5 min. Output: 19.1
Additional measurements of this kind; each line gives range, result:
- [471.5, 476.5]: 22.3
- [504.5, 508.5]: 20.9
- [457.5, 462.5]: 19.9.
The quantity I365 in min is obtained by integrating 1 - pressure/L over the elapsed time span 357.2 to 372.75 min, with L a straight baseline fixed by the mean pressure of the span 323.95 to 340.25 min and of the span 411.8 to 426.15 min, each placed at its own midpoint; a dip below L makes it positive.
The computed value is 1.7 min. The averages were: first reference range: 13.1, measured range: 13.3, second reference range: 18.1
